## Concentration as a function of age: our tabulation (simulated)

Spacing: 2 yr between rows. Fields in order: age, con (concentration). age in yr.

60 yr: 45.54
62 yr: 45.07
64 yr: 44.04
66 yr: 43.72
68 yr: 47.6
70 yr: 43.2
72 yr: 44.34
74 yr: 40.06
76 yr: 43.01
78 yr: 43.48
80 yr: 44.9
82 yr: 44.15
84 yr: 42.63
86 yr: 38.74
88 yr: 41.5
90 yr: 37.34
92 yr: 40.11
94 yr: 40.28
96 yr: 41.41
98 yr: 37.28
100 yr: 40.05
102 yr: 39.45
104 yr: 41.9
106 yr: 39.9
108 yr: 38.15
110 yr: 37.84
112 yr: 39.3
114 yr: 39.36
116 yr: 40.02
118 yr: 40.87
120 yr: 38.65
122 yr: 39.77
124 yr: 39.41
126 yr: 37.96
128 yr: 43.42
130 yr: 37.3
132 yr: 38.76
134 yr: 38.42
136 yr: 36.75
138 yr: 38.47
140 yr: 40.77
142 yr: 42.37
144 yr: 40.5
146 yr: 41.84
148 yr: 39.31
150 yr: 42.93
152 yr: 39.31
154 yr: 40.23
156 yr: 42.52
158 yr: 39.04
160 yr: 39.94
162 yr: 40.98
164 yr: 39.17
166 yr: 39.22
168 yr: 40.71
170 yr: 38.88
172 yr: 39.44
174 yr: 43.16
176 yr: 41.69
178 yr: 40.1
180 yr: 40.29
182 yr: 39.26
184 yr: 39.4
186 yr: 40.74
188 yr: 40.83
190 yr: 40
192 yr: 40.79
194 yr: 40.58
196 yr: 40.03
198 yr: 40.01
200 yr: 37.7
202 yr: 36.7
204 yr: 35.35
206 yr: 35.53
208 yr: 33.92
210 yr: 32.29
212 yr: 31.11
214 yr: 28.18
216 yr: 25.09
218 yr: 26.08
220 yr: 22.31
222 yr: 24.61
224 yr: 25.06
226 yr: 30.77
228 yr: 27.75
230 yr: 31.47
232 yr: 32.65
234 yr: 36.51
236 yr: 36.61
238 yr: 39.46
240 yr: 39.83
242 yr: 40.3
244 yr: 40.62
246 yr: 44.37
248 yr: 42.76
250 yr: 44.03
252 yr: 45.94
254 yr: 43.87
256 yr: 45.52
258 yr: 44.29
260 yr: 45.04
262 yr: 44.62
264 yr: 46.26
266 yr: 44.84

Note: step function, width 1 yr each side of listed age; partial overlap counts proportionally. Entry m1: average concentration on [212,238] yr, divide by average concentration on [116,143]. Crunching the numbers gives 0.7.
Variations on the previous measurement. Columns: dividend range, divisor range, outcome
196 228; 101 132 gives 0.79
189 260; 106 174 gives 0.91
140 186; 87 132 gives 1.02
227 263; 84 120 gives 1.02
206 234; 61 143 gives 0.71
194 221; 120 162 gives 0.82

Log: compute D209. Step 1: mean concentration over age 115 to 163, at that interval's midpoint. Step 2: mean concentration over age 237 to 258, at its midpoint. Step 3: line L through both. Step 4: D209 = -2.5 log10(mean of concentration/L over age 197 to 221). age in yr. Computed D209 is 0.29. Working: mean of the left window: 40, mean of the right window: 42.7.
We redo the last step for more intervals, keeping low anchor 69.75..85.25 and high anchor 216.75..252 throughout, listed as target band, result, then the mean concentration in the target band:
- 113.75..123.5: 0.032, 39.7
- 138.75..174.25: -0.044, 40.5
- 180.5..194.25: -0.084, 40.2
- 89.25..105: 0.062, 39.8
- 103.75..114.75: 0.059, 39.2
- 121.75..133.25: 0.029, 39.4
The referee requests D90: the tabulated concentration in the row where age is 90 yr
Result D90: 37.34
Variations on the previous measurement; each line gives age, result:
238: 39.46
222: 24.61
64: 44.04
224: 25.06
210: 32.29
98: 37.28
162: 40.98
